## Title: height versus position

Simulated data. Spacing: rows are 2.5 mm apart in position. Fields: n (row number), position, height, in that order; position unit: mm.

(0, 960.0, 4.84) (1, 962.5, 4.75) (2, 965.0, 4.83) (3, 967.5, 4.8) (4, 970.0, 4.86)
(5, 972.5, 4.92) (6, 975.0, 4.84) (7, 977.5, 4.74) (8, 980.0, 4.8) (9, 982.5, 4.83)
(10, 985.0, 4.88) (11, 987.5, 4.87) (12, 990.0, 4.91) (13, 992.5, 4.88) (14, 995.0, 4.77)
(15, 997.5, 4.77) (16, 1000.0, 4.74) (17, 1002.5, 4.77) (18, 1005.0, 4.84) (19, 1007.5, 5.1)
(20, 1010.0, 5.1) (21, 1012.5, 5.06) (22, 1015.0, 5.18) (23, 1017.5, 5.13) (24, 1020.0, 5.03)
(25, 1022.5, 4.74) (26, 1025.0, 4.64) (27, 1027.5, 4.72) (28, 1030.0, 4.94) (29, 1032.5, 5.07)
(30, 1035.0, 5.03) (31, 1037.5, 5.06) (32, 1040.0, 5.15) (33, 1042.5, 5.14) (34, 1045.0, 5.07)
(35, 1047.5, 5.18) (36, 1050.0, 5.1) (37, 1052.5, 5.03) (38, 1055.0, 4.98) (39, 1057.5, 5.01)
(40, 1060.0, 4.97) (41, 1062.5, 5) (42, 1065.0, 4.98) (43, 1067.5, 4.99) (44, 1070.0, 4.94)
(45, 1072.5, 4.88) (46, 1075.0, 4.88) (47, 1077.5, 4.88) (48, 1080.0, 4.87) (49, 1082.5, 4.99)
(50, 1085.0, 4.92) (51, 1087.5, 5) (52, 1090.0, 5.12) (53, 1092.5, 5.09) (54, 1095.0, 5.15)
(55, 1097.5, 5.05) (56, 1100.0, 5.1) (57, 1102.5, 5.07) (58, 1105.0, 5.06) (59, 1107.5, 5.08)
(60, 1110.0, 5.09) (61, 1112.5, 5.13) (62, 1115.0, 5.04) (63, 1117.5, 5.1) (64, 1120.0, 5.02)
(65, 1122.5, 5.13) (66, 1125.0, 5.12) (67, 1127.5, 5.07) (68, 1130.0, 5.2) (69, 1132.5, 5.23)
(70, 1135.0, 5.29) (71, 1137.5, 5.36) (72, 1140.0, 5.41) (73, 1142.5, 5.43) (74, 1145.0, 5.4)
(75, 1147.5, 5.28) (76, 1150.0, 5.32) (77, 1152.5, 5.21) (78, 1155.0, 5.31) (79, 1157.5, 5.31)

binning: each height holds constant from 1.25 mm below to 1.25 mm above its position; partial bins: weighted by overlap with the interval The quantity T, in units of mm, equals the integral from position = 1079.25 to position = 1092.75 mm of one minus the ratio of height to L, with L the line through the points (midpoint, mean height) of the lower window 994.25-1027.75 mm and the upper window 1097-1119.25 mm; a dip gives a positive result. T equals 0.1 mm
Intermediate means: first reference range 4.91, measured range 5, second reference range 5.08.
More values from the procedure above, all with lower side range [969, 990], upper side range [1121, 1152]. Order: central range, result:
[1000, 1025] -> -0.1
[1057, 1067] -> 0.2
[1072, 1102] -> 0.8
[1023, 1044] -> 0.1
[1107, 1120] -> 0.3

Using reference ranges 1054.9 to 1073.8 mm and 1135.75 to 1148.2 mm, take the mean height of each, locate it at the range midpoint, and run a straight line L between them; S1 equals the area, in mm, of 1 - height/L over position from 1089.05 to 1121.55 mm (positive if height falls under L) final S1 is 0.6 mm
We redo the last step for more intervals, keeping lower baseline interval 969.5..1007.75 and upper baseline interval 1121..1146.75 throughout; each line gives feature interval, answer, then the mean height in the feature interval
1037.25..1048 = -0.3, 5.12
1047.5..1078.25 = 0.5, 4.98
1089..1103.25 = 0.2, 5.1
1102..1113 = 0.2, 5.08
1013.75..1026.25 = 0.0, 4.94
